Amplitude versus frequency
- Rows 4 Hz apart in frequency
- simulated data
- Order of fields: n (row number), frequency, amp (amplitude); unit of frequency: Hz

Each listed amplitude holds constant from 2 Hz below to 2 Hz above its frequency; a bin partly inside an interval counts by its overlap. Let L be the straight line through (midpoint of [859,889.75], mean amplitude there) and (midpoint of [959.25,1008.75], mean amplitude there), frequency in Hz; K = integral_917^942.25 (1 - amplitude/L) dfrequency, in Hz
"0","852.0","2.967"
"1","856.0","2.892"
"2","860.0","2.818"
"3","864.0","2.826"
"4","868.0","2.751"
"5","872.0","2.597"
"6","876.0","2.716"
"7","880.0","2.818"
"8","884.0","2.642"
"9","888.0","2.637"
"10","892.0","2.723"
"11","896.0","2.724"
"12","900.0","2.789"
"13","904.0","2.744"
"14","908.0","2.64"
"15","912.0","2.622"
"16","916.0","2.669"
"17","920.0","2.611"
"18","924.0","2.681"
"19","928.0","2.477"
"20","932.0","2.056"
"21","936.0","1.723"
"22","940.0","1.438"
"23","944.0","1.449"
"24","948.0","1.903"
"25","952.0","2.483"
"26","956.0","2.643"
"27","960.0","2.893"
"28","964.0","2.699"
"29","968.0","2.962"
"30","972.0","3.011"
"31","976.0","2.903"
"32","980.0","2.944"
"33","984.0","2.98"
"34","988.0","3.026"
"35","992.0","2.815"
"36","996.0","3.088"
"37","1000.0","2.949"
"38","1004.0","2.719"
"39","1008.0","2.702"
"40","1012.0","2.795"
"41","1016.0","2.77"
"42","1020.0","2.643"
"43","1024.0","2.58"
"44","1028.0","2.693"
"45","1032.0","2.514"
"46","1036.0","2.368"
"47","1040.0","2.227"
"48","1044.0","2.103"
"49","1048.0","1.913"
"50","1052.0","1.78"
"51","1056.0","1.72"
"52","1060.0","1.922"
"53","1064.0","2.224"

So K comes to 5.7 Hz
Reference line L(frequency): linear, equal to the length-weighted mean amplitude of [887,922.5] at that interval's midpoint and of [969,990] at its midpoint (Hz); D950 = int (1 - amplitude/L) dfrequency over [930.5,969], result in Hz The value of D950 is 8.8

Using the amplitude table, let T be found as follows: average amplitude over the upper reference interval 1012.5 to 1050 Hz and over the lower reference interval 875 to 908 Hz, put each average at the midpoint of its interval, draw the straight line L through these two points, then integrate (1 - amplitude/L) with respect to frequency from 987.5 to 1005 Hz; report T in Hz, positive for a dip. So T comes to -2.9 Hz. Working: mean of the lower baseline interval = 2.72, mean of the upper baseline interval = 2.44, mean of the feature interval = 2.92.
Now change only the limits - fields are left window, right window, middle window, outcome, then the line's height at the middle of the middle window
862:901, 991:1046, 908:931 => 0.9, 2.7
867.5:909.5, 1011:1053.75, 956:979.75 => -3.2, 2.53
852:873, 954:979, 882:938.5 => 5.7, 2.83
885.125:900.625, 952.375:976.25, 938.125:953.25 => 5.4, 2.79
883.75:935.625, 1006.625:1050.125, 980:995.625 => -2.7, 2.52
